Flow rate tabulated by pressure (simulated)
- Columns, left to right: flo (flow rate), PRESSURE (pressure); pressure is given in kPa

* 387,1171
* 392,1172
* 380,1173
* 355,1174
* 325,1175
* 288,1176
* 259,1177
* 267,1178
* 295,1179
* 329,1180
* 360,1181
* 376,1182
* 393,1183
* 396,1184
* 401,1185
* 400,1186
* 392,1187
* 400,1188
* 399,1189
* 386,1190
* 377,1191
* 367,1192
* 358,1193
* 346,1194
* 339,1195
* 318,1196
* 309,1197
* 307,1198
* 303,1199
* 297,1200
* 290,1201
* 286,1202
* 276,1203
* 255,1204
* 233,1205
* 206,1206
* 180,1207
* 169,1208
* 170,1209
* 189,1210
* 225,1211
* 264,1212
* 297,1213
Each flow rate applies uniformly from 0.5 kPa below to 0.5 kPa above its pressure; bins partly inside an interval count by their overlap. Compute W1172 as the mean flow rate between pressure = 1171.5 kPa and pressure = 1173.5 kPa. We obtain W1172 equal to 386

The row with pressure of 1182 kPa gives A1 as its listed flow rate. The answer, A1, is 376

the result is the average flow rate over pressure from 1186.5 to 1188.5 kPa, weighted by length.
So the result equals 396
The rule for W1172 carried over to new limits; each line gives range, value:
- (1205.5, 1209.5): 181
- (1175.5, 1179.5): 277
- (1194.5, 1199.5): 315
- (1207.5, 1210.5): 176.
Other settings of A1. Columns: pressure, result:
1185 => 401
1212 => 264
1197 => 309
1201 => 290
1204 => 255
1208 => 169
